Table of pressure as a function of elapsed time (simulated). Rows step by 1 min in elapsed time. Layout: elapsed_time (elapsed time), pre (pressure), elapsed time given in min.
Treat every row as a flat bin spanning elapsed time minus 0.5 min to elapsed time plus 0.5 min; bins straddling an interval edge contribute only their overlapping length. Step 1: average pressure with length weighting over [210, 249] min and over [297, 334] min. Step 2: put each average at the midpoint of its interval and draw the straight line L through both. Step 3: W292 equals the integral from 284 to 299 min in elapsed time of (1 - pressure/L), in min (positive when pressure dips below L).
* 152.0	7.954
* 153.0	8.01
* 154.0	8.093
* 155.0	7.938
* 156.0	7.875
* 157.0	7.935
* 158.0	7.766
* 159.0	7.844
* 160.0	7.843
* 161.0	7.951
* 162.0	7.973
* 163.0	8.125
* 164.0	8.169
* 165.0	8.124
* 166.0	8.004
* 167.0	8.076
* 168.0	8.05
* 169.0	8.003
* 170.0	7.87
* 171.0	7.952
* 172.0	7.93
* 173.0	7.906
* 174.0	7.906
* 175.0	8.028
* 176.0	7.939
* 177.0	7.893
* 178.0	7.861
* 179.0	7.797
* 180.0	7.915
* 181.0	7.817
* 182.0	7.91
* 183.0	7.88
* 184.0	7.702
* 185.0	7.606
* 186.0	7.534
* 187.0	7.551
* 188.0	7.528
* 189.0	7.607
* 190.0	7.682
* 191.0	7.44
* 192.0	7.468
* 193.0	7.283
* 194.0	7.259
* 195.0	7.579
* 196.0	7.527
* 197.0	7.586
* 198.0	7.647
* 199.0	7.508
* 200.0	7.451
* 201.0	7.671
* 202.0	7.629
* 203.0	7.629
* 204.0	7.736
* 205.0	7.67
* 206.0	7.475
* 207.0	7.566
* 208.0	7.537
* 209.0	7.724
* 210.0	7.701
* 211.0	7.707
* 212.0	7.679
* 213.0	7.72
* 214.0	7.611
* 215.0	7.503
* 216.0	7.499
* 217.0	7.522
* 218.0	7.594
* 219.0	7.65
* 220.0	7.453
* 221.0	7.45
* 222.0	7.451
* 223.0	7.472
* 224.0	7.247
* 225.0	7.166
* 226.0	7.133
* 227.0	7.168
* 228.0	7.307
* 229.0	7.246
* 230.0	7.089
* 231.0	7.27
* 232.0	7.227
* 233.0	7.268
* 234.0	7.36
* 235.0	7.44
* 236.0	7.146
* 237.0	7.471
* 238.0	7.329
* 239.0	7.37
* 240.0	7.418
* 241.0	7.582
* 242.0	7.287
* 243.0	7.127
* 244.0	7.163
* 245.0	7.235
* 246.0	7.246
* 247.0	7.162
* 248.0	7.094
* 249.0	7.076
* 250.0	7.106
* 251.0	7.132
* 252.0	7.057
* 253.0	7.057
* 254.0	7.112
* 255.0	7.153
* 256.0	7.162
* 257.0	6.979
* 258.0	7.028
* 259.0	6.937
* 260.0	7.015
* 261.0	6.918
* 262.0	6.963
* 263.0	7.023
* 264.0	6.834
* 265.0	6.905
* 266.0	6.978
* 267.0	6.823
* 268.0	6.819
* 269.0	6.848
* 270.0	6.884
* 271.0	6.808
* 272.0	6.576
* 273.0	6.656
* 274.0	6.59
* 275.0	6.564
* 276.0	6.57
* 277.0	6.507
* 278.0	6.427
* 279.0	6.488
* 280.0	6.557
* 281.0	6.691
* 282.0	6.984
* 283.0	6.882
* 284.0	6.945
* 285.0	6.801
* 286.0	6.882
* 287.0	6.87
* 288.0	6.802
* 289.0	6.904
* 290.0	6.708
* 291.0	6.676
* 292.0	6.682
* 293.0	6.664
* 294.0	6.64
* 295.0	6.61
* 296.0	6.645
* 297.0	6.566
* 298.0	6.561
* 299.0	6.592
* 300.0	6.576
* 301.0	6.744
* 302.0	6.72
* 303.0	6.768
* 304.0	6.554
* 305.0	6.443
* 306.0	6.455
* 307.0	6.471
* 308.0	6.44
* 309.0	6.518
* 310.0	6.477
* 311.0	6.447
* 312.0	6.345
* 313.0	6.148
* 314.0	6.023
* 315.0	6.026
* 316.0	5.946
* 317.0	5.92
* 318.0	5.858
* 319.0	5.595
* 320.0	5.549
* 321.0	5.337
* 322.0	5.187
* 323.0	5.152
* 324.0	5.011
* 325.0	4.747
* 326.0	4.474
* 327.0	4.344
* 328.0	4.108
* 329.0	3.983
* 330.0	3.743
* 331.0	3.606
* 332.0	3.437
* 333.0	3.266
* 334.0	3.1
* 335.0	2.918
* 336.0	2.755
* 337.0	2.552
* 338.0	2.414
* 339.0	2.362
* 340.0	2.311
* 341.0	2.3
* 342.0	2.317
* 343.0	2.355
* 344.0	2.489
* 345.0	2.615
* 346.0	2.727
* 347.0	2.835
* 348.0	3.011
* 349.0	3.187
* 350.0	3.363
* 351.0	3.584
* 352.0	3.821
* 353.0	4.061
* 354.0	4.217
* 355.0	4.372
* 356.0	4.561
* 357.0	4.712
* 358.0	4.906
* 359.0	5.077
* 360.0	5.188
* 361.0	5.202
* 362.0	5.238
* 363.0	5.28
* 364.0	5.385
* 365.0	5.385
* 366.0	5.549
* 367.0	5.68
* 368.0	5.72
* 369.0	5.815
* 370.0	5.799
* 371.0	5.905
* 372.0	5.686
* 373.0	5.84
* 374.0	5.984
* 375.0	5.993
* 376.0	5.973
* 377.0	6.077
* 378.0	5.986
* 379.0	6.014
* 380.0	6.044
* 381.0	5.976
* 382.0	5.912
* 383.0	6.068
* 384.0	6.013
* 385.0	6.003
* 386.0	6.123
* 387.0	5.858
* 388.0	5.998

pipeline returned -1.6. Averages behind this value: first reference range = 7.37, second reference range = 5.58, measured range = 6.72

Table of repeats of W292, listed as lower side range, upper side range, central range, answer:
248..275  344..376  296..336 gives 1.95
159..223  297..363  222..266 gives -4.23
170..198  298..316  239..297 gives -0.46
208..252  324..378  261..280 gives -1.29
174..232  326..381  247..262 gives -1.42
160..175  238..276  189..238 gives 0.14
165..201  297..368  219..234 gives -0.95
